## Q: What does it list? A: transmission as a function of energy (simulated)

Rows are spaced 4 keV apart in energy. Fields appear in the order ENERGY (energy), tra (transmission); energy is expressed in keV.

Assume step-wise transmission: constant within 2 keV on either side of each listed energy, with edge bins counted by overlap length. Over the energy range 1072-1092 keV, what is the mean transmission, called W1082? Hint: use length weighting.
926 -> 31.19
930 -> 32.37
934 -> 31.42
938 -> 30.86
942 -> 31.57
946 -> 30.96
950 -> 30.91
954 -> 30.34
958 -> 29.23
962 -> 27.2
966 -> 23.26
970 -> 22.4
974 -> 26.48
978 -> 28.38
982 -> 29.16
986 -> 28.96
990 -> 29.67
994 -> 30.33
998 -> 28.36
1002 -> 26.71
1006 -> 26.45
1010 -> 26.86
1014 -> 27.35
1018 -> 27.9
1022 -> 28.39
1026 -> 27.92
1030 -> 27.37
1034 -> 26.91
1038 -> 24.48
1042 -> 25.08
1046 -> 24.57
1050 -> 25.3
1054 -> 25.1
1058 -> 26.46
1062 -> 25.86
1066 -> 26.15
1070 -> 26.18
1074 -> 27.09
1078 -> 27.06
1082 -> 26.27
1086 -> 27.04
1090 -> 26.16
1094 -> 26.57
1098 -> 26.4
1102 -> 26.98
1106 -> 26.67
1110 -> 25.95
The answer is 26.7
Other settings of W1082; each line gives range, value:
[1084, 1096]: 26.6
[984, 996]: 29.7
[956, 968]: 26.6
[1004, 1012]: 26.7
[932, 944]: 31.3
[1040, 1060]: 25.3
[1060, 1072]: 26.1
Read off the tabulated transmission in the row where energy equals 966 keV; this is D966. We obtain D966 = 23.26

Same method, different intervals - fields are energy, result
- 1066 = 26.15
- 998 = 28.36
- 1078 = 27.06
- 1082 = 26.27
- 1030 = 27.37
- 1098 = 26.4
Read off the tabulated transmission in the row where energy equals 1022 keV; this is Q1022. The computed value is 28.39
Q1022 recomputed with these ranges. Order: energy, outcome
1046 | 24.57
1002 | 26.71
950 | 30.91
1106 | 26.67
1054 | 25.1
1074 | 27.09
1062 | 25.86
